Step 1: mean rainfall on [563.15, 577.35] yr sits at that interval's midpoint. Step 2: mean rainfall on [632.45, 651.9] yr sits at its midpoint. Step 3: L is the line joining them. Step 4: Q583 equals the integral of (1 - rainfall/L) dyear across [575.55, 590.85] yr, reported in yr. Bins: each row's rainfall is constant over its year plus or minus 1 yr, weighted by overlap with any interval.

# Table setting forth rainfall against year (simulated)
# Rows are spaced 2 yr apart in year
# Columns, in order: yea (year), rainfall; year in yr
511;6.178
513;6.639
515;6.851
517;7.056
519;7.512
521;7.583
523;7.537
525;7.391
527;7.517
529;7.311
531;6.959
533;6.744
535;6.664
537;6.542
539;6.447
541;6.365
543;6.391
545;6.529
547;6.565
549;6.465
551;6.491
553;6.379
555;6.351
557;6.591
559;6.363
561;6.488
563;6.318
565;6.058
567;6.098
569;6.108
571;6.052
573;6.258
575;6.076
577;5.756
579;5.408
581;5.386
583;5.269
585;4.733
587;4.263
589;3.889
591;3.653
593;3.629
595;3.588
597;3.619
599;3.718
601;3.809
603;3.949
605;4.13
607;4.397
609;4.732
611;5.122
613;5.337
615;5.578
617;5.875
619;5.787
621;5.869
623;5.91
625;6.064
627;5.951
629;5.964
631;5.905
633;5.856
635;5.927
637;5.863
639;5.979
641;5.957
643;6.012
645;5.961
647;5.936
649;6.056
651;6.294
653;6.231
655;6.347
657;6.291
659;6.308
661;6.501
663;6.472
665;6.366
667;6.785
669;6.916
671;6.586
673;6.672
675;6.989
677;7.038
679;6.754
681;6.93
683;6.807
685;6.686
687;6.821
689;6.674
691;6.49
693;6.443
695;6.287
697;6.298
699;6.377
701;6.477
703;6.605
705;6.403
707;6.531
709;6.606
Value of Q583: 2.9 yr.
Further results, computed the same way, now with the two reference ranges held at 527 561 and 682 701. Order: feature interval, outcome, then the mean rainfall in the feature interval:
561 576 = 0.97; 6.16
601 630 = 5.69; 5.28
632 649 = 1.60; 5.94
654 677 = -0.13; 6.59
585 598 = 5.40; 3.85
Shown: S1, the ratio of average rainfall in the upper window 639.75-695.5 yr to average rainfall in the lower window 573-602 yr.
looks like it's 1.4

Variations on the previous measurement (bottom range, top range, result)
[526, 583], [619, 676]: 0.98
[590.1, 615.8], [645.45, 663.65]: 1.47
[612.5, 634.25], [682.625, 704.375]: 1.12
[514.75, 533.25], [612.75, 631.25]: 0.80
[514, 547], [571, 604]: 0.66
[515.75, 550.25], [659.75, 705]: 0.96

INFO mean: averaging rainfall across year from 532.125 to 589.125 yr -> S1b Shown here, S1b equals 6.07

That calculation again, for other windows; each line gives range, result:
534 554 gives 6.48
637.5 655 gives 6.06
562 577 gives 6.11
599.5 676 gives 5.85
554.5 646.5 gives 5.38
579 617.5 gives 4.46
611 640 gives 5.82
